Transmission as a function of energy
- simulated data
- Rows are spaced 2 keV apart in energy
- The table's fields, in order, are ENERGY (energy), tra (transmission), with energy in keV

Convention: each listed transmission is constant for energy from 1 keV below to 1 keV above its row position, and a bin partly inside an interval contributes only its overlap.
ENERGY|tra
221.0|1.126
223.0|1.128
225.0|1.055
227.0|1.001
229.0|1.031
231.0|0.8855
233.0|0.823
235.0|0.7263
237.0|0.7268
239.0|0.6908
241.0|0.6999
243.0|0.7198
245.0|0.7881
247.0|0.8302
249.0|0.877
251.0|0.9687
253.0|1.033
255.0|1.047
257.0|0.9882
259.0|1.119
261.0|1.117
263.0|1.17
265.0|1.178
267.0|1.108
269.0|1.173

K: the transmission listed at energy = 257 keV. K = 0.9882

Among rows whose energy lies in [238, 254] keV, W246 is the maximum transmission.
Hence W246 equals 1.033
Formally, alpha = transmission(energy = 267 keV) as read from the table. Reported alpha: 1.108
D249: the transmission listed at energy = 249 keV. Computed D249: 0.877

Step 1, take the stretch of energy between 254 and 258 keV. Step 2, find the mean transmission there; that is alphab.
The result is 1.02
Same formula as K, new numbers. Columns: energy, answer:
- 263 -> 1.17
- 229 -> 1.031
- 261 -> 1.117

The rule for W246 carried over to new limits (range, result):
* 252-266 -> 1.178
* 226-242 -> 1.031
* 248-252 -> 0.9687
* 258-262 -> 1.119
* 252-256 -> 1.047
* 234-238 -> 0.7268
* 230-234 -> 0.8855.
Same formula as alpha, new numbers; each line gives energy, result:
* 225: 1.055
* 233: 0.823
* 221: 1.126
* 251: 0.9687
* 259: 1.119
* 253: 1.033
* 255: 1.047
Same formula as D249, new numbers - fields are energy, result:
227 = 1.001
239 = 0.6908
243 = 0.7198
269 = 1.173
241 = 0.6999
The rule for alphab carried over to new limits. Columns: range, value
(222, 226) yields 1.09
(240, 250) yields 0.783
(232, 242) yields 0.733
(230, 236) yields 0.812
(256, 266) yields 1.11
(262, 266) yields 1.17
